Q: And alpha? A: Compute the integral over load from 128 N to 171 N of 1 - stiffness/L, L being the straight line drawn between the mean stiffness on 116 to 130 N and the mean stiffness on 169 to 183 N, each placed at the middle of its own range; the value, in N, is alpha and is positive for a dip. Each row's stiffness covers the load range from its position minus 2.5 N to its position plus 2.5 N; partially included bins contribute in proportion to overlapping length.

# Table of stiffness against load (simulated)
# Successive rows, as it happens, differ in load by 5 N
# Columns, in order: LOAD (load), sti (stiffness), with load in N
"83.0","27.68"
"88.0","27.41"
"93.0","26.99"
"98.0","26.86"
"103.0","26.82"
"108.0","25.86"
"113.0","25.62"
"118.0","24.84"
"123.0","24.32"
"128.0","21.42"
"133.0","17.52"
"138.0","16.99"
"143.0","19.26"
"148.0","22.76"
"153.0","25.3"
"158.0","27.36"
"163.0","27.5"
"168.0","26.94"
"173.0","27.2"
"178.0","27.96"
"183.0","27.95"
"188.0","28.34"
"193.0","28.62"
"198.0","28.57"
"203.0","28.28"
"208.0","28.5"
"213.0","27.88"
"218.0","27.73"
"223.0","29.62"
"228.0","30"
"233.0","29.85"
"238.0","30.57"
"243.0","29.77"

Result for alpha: 4.6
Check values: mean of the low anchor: 23.6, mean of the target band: 22.9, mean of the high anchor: 27.6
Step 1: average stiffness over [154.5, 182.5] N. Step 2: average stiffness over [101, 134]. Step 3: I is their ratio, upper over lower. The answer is 1.14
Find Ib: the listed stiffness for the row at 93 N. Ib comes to 26.99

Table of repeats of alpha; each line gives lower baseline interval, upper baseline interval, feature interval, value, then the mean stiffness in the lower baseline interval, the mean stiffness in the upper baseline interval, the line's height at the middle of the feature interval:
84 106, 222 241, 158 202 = 1.6 N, 27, 30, 28.9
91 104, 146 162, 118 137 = 3.5 N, 26.9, 25.4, 26.1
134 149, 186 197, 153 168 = -2.9 N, 19.1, 28.5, 22.7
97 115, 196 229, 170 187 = 0.1 N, 26.3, 28.6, 27.8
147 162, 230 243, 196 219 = 0.2 N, 25.6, 30.1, 28.5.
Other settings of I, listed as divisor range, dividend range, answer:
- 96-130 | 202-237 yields 1.15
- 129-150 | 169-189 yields 1.44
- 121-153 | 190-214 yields 1.37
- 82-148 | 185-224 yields 1.19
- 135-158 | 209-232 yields 1.33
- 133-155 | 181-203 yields 1.38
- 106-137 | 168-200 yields 1.22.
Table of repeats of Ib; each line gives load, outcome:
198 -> 28.57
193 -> 28.62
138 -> 16.99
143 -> 19.26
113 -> 25.62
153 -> 25.3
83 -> 27.68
